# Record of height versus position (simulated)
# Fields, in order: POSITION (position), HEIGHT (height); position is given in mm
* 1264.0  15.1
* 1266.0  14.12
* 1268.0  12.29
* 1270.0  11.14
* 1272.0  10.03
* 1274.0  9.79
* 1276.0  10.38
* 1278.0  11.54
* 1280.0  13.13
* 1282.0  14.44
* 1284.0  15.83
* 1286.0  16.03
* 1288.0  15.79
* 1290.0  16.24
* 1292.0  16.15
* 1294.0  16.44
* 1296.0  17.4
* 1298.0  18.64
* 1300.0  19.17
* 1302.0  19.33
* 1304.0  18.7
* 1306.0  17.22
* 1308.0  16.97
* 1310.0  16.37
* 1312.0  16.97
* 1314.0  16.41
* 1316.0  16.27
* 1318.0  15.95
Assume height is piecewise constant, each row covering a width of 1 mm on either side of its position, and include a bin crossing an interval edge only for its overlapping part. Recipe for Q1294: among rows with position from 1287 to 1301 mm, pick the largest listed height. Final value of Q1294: 19.17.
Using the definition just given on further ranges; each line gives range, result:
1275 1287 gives 16.03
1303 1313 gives 18.7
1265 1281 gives 14.12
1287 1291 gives 16.24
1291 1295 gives 16.44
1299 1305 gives 19.33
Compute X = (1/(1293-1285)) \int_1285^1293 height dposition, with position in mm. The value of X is 16.1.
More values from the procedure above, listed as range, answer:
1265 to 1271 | 12.5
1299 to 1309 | 18.3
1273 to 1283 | 11.9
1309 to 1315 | 16.6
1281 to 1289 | 15.5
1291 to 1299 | 17.2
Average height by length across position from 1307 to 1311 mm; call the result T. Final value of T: 16.7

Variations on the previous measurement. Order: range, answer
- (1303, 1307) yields 18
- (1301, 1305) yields 19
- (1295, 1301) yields 18.4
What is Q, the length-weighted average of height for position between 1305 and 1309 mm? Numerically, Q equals 17.1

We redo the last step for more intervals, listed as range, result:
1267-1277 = 10.7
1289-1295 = 16.3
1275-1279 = 11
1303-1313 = 17.2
